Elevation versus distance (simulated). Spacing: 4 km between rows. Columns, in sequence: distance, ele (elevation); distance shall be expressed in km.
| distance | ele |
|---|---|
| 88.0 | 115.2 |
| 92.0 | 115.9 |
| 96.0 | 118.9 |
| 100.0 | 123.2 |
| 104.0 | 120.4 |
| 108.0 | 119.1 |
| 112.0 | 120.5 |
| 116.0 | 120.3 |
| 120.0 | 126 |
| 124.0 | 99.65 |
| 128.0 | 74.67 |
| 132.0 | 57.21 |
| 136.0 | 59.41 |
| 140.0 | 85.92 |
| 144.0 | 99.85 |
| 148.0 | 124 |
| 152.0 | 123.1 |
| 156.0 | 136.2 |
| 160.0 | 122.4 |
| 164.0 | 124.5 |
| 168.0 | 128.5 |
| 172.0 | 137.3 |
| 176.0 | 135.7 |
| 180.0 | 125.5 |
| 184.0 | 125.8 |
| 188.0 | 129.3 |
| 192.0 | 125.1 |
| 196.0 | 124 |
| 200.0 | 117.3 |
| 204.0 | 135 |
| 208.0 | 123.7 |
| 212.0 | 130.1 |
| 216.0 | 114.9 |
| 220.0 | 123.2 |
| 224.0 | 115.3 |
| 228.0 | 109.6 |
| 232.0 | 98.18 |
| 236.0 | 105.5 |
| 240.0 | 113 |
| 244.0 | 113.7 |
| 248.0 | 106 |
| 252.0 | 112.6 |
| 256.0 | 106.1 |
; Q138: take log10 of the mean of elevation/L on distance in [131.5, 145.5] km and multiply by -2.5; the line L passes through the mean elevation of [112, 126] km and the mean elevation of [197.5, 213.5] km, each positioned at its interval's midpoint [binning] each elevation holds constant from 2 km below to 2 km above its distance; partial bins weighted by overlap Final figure 0.472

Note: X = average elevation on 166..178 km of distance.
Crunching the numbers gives 134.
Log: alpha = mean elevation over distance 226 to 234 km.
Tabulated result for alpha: 104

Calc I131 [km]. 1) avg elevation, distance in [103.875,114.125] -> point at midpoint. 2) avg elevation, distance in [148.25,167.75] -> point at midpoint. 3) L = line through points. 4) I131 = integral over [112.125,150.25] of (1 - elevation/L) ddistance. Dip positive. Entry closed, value 8.4 km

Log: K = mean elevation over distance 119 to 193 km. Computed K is 112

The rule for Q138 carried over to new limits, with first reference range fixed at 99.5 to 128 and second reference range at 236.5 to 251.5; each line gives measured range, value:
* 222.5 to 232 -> 0.018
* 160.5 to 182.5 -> -0.148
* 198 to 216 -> -0.123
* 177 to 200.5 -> -0.118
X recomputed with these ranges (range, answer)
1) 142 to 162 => 121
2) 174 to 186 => 129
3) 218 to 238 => 110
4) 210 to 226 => 121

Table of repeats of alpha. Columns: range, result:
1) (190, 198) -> 125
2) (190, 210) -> 125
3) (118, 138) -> 83.4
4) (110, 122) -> 122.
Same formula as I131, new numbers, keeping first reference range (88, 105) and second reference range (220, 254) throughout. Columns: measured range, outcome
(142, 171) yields -2.0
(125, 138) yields 5.6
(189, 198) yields -1.0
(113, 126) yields 0.2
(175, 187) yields -1.6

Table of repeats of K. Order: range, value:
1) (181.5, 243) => 119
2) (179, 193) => 127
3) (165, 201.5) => 128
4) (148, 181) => 129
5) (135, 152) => 97.9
